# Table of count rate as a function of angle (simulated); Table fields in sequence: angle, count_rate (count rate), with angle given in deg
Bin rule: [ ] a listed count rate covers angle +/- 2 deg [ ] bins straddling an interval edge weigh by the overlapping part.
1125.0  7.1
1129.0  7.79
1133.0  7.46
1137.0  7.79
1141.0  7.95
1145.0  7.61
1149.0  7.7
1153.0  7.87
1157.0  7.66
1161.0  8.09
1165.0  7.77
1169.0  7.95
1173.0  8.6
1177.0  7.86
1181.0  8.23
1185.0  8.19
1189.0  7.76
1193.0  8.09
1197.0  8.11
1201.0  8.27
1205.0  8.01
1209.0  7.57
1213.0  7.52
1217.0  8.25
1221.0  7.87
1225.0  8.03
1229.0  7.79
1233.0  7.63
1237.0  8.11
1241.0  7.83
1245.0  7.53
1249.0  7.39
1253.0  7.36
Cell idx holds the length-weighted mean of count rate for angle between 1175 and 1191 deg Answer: 8.01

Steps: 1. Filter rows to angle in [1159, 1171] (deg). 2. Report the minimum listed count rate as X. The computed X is 7.77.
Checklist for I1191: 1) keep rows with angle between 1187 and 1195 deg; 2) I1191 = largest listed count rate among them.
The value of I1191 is 8.09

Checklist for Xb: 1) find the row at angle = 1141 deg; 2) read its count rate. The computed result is 7.95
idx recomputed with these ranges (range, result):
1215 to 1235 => 7.91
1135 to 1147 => 7.78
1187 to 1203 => 8.06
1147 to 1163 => 7.83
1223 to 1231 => 7.91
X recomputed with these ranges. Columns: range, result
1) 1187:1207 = 7.76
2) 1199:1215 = 7.52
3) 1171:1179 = 7.86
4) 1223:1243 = 7.63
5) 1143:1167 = 7.61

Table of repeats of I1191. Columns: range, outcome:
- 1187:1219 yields 8.27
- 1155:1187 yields 8.6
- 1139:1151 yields 7.95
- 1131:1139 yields 7.79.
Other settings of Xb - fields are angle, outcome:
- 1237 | 8.11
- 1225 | 8.03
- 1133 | 7.46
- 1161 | 8.09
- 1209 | 7.57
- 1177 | 7.86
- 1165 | 7.77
